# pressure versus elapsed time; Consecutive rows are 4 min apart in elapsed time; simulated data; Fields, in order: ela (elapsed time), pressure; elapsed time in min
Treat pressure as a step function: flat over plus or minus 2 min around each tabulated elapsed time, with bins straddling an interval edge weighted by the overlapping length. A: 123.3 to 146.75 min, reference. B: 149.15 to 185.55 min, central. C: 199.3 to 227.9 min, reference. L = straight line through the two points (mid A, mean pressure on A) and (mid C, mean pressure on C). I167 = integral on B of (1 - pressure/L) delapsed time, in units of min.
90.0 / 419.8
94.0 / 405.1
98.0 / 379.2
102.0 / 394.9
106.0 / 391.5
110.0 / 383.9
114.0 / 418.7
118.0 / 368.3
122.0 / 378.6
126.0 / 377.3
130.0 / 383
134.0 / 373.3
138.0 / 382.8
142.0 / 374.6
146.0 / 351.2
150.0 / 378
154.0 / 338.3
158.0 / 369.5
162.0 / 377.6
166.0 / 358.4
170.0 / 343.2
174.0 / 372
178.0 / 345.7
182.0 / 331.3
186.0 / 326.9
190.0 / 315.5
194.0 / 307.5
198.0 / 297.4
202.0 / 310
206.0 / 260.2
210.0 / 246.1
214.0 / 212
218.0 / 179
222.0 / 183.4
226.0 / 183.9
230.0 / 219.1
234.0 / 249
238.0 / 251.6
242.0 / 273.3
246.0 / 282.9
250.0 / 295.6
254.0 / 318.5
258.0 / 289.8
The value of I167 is -4.9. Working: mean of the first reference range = 375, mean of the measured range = 355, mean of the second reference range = 227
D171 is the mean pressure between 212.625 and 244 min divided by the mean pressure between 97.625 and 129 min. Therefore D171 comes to 0.57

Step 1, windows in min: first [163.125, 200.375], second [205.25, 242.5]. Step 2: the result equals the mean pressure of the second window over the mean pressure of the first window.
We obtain 0.67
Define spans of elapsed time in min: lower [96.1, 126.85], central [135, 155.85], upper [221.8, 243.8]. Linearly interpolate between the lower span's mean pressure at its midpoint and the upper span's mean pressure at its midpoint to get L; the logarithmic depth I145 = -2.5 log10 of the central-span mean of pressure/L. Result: -0.07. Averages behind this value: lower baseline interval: 387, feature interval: 366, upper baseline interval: 230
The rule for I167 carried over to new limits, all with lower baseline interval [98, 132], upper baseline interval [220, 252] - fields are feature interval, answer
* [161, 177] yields -1.92 min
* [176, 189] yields -1.15 min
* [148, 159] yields -0.67 min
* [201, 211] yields 0.27 min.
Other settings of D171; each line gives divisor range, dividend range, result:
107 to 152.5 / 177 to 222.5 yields 0.73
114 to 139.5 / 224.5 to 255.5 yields 0.68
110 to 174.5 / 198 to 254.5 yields 0.67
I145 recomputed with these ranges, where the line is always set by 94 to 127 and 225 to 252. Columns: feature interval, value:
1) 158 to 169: -0.105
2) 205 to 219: 0.244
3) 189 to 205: -0.026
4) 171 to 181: -0.114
